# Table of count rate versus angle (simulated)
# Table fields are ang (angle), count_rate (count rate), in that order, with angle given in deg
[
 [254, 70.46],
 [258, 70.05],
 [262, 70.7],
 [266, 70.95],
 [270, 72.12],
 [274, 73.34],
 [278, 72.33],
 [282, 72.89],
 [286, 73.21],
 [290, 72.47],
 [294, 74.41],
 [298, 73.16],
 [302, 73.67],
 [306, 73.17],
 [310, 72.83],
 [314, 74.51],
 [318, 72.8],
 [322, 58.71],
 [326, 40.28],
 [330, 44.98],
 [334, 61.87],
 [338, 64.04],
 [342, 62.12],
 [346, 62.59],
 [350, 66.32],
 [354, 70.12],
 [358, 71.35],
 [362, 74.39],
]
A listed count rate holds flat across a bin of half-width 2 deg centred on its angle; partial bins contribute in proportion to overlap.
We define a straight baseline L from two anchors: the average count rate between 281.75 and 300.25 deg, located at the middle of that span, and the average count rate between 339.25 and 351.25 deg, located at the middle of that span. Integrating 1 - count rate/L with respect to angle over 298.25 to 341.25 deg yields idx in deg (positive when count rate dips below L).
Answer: 2.7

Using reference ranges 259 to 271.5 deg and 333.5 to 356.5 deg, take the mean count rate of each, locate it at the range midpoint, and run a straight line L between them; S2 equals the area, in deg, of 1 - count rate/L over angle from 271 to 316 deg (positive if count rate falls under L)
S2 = -2.9 deg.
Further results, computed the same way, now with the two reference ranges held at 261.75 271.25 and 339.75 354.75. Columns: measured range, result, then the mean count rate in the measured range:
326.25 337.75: 2.3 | 53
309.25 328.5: 1.3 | 62.8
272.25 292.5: -0.8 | 72.9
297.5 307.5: -0.7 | 73.4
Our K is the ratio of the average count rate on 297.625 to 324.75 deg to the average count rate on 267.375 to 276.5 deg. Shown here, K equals 1.0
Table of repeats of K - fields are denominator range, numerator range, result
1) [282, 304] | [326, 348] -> 0.78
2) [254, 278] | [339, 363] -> 0.94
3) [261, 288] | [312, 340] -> 0.82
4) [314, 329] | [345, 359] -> 1.15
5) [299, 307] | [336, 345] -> 0.86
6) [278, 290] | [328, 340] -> 0.78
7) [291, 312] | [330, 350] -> 0.83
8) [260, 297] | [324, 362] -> 0.84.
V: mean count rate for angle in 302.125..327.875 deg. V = 66.1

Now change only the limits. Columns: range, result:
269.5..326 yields 71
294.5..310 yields 73.4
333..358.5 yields 65.3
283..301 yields 73.3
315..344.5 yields 58.5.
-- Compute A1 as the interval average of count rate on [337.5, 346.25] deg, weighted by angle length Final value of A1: 62.8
